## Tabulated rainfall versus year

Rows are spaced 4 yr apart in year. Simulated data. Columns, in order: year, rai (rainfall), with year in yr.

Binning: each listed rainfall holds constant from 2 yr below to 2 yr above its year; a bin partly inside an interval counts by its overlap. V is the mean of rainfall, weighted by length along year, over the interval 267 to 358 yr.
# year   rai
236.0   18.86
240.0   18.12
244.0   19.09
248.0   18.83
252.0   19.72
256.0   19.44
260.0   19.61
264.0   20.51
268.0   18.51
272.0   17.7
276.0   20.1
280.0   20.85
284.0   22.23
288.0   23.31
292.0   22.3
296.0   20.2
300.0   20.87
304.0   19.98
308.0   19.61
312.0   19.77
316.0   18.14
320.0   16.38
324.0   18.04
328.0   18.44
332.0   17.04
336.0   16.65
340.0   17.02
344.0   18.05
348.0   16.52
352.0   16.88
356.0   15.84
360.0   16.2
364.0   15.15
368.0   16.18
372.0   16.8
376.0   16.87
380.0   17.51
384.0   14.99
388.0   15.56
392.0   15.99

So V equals 18.9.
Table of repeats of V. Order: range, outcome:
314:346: 17.5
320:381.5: 16.9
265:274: 18.4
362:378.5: 16.3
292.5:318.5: 19.8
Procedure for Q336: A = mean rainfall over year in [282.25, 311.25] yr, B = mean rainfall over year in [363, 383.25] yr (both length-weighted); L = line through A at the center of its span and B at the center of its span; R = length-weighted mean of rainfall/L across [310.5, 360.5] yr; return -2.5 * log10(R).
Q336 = 0.09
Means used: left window 21.1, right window 16.5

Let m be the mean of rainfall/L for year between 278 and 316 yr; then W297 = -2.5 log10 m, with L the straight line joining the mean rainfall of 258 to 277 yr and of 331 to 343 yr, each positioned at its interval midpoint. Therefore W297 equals -0.14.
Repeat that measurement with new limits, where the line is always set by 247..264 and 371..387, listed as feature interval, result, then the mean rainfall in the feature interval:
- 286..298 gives -0.18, 21.9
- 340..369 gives 0.04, 16.5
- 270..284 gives -0.05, 19.9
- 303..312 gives -0.09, 19.8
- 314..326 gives 0.03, 17.5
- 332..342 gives 0.04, 16.9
